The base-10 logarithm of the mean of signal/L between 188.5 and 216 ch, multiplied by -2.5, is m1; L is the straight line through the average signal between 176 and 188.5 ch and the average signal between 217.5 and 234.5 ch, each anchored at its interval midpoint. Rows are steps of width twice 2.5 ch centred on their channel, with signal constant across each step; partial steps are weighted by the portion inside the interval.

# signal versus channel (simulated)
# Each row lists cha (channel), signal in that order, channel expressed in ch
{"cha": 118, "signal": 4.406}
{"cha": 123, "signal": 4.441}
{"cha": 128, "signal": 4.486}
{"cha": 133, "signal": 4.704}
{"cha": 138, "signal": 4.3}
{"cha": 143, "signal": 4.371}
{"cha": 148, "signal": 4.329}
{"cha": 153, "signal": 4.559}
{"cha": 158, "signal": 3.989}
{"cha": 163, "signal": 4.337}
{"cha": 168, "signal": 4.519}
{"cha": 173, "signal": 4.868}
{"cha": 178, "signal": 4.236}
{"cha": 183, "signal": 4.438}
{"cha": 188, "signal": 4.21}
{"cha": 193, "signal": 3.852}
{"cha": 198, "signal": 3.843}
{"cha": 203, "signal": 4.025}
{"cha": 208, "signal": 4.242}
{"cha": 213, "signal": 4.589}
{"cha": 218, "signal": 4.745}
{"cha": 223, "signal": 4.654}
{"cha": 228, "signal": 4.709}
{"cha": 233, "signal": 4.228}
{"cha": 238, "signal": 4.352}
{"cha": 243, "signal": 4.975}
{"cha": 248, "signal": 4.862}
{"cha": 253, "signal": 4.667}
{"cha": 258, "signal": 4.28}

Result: 0.078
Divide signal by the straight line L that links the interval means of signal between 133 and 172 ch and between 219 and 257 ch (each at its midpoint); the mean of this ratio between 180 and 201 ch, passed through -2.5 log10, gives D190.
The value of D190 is 0.102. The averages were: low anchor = 4.39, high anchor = 4.63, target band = 4.09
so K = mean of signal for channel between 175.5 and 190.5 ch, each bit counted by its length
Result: 4.29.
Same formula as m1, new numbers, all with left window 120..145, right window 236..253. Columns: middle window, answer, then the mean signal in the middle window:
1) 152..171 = 0.04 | 4.35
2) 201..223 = 0.05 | 4.44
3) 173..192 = 0.06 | 4.34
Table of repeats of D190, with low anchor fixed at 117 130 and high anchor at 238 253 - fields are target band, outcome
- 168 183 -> 0.01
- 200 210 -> 0.14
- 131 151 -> 0.02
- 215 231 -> 0.01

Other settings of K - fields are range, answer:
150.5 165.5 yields 4.29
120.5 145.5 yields 4.46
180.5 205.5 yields 4.07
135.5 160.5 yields 4.31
